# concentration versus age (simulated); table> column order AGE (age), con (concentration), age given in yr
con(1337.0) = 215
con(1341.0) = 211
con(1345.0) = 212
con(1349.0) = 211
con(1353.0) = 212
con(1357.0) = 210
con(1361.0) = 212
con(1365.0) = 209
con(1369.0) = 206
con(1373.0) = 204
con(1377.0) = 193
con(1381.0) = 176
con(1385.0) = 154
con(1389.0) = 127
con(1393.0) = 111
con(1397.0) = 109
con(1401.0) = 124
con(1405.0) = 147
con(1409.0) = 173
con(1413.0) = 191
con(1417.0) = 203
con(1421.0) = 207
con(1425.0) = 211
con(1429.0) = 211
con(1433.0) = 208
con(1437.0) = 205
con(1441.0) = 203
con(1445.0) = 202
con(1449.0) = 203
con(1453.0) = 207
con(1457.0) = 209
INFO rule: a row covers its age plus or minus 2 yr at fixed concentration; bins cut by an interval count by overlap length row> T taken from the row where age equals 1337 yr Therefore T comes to 215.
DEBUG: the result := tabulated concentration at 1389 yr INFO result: 127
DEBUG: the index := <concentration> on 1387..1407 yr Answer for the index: 124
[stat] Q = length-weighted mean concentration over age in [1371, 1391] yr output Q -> 171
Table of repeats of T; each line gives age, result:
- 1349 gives 211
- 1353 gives 212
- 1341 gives 211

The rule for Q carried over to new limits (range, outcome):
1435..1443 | 204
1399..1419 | 168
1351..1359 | 211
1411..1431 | 205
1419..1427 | 209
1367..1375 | 205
